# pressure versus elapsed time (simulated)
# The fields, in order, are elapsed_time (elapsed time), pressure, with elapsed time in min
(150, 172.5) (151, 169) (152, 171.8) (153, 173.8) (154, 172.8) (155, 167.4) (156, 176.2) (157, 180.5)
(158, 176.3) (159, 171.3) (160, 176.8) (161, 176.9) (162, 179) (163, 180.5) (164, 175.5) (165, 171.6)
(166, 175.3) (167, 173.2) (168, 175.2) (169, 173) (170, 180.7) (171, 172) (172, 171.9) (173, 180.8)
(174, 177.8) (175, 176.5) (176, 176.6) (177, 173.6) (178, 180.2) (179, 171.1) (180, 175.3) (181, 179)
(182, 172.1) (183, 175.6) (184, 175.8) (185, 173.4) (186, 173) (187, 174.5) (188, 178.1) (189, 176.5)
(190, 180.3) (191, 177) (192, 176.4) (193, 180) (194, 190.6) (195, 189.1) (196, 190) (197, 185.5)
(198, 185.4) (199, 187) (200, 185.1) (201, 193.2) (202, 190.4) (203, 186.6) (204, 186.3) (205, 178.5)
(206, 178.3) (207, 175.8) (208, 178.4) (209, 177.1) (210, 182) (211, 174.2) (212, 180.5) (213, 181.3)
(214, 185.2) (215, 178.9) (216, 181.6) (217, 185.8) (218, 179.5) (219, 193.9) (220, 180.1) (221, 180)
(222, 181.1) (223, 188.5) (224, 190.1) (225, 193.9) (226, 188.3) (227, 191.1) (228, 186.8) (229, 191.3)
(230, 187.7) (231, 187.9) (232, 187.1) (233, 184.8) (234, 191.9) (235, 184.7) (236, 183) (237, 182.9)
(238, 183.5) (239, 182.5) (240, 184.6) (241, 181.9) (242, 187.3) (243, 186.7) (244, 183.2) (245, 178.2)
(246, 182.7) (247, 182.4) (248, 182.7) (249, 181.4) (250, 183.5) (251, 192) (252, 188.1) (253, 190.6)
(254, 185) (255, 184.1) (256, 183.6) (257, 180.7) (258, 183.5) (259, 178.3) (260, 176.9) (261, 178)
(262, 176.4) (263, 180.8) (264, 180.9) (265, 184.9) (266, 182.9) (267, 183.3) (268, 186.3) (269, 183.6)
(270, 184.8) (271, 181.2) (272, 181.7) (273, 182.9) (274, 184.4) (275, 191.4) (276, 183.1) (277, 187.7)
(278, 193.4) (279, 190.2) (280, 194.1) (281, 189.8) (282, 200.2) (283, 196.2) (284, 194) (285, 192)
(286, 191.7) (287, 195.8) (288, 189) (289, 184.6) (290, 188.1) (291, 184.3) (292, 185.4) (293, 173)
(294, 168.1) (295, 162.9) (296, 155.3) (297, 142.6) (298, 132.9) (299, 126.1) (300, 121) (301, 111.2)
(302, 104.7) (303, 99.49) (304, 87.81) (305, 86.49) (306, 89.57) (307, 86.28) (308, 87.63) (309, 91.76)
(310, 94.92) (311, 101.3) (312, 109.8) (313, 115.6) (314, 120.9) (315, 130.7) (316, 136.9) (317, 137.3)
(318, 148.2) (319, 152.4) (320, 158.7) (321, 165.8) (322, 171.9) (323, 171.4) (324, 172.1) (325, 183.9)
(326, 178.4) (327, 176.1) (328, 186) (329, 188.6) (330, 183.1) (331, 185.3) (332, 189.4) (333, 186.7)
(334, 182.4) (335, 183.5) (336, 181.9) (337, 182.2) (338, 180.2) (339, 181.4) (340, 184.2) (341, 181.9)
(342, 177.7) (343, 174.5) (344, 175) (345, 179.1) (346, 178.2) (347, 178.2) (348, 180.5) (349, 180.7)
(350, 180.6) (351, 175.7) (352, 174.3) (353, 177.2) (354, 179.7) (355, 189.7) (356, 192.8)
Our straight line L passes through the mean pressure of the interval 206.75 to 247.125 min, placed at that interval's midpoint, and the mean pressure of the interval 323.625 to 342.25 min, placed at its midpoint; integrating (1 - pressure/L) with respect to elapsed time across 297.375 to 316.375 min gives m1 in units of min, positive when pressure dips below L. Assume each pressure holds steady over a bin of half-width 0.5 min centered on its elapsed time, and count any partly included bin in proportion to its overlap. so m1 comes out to 7.9 min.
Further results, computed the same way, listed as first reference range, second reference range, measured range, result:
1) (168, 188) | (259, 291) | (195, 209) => -0.5 min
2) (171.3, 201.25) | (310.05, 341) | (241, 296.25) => -4.7 min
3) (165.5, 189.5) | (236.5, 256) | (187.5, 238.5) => -1.2 min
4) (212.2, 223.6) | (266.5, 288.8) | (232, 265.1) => 0.5 min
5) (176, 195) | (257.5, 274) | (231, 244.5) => -0.4 min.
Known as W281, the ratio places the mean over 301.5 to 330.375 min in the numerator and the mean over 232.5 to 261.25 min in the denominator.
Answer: 0.73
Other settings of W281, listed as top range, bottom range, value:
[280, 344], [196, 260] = 0.85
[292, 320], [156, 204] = 0.69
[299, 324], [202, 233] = 0.66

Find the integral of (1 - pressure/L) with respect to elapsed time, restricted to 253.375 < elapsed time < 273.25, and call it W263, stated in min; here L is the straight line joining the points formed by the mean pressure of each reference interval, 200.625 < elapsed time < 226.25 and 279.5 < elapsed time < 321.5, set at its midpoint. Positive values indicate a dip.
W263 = -2.56 min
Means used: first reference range 183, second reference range 145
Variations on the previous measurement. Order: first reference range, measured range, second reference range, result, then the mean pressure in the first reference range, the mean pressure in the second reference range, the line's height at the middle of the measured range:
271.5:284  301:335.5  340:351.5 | 7.7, 190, 179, 183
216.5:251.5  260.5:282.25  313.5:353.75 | -0.6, 186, 173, 181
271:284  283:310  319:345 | 6.2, 189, 179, 186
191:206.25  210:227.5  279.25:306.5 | -0.5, 185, 158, 179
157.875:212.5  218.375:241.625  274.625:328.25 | -2.4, 179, 153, 169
